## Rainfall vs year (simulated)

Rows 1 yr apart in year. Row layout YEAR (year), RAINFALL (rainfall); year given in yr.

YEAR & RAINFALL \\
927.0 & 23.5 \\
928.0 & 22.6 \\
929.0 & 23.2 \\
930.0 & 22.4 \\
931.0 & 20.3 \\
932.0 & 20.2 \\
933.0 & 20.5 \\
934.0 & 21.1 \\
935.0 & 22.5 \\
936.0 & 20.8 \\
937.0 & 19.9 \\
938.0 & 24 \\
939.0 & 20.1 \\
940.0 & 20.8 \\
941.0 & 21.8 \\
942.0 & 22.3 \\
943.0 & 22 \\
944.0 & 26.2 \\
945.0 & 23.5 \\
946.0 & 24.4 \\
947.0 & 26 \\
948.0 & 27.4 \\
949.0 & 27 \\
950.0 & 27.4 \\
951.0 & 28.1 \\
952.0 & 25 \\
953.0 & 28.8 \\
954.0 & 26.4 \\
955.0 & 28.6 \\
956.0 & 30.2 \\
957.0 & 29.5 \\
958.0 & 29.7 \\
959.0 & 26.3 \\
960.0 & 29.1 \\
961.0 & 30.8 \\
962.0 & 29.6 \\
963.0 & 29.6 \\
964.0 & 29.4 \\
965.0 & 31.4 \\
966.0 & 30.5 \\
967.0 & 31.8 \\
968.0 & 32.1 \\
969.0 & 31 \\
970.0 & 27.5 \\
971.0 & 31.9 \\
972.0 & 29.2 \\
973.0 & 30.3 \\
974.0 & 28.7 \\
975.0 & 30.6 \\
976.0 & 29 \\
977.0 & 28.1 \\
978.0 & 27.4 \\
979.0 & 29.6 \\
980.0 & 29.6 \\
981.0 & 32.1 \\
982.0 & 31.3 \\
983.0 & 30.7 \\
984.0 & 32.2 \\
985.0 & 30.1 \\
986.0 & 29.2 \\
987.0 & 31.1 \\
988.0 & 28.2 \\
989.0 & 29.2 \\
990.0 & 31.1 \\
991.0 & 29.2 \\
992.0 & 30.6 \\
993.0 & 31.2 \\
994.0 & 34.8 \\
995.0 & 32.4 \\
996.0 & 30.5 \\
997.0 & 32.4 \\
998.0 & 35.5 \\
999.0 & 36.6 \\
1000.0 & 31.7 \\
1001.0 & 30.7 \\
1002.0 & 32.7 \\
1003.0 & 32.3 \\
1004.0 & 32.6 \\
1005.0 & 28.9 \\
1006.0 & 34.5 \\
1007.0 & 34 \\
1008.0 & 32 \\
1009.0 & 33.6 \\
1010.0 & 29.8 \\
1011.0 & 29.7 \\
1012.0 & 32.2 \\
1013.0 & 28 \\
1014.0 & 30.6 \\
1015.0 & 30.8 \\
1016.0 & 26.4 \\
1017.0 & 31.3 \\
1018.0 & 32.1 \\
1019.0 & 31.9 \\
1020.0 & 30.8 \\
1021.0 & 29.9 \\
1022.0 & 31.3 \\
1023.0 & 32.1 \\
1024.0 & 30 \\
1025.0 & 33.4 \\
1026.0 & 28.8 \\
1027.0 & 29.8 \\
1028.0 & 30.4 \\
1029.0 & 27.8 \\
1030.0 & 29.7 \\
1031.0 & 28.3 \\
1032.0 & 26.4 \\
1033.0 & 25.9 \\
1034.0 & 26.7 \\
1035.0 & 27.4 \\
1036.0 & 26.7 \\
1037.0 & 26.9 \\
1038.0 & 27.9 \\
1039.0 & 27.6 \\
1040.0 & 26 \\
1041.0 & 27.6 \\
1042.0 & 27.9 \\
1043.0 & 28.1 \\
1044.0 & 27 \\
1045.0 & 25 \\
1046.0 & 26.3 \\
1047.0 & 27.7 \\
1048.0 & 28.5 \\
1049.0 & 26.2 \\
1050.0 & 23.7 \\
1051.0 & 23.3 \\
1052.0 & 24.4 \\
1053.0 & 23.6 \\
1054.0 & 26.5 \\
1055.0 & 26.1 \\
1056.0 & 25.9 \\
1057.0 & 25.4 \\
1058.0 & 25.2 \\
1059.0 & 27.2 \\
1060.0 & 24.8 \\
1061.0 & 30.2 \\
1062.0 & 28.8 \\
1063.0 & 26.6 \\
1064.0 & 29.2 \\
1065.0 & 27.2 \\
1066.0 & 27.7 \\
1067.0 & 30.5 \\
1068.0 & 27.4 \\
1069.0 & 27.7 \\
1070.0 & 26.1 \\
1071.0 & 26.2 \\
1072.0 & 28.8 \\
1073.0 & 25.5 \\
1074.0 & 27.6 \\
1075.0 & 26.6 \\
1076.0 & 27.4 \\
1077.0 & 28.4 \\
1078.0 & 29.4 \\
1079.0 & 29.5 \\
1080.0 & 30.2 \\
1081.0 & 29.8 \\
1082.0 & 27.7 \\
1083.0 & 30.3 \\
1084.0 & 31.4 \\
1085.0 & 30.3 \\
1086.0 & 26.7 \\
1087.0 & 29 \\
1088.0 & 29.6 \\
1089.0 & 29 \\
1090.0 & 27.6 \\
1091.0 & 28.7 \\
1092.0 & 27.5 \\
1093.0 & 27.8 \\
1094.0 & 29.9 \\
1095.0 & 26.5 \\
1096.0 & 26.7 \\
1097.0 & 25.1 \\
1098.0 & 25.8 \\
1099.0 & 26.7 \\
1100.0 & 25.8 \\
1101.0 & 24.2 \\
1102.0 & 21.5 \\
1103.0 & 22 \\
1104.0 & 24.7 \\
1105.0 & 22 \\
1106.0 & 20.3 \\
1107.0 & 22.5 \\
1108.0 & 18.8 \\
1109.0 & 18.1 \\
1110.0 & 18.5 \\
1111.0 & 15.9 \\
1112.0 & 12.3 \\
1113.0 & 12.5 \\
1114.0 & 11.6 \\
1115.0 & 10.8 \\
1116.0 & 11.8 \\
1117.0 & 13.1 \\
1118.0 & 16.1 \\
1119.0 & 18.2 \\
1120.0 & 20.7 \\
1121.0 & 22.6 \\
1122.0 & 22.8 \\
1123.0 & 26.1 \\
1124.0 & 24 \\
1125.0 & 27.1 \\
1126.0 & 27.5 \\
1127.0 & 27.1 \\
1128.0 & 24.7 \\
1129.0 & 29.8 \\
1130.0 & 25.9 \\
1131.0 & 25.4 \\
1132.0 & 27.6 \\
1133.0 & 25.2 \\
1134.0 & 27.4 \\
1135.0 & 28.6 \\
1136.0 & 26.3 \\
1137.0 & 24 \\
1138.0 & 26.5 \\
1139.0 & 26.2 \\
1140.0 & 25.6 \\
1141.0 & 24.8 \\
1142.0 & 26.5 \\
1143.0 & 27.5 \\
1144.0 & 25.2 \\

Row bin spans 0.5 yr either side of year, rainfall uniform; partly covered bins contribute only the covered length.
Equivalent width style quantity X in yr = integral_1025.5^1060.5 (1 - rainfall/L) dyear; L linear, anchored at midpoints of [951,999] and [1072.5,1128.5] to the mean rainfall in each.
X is 0.1 yr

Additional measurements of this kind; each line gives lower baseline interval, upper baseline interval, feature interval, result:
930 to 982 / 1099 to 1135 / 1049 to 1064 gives -1.59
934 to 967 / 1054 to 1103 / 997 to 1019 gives -4.05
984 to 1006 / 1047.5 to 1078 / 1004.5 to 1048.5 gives 0.16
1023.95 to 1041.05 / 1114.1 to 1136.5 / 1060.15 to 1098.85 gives -4.00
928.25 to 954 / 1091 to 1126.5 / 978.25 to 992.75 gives -4.63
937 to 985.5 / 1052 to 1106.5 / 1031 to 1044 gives 0.12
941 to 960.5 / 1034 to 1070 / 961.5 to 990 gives -3.65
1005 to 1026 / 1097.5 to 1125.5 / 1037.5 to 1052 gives 0.60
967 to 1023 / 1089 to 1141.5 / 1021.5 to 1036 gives -0.15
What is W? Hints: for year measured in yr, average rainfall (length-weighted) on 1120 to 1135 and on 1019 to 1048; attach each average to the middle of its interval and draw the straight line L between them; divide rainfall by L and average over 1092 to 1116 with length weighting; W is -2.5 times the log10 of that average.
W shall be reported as 0.242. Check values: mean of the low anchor 28.4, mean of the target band 21.2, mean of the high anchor 25.9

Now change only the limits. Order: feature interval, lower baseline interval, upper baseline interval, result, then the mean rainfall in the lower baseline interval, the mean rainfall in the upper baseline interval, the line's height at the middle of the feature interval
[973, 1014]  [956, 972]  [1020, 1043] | -0.06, 30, 28.6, 29.4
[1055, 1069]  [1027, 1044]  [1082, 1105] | 0.00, 27.6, 27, 27.4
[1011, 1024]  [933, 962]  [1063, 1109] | -0.17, 25.3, 26.9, 26.1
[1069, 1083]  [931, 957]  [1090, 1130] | -0.24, 24.2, 22.1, 22.5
